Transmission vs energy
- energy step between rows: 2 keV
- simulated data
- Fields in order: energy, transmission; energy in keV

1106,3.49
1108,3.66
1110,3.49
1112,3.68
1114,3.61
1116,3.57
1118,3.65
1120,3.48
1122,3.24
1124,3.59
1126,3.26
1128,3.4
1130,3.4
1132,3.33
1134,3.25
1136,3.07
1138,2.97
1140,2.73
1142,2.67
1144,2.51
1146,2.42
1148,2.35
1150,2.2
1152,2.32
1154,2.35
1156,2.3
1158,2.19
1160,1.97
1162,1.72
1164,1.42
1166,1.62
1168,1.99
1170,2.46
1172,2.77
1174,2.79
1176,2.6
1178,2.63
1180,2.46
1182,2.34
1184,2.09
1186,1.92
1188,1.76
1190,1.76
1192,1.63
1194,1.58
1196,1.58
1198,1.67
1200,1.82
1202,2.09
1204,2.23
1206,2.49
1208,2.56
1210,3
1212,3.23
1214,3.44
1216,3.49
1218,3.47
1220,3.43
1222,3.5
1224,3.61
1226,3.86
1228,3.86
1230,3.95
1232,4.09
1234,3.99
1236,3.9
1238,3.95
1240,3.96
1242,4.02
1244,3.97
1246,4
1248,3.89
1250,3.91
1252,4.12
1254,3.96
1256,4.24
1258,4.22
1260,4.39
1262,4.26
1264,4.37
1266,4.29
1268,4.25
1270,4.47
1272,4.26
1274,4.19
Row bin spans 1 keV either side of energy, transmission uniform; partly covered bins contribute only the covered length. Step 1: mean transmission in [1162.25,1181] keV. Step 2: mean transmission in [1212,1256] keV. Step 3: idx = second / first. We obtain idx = 1.68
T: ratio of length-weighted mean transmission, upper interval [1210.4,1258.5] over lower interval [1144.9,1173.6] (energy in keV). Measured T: 1.77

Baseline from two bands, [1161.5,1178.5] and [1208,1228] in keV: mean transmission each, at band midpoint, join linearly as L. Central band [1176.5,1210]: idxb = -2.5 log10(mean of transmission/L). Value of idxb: 0.319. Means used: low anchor 2.23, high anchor 3.42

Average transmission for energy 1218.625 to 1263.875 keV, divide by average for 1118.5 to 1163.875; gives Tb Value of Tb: 1.44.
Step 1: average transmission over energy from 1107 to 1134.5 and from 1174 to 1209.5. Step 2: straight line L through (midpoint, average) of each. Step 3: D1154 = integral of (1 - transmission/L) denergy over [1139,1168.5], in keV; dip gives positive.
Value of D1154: 6.9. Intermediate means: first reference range 3.48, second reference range 2.1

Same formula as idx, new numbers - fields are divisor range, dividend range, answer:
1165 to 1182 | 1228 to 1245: 1.65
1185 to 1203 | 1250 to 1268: 2.40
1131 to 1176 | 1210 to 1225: 1.41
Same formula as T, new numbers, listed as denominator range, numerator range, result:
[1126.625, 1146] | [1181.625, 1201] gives 0.60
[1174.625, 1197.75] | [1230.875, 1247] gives 1.96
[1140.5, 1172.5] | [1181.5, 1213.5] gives 0.97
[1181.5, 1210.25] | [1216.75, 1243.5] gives 1.90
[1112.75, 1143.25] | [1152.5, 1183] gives 0.68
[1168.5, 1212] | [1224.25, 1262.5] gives 1.81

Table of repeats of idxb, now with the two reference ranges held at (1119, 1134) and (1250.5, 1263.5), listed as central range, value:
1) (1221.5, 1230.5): 0.07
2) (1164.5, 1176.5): 0.49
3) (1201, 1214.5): 0.40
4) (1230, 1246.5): 0.03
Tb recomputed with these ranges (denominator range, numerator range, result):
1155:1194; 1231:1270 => 1.94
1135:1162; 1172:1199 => 0.86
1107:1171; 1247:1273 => 1.50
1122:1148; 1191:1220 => 0.82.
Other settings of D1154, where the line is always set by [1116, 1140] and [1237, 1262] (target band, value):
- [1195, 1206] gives 5.3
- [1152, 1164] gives 4.9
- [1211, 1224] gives 1.4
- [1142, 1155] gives 4.0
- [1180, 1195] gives 7.2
